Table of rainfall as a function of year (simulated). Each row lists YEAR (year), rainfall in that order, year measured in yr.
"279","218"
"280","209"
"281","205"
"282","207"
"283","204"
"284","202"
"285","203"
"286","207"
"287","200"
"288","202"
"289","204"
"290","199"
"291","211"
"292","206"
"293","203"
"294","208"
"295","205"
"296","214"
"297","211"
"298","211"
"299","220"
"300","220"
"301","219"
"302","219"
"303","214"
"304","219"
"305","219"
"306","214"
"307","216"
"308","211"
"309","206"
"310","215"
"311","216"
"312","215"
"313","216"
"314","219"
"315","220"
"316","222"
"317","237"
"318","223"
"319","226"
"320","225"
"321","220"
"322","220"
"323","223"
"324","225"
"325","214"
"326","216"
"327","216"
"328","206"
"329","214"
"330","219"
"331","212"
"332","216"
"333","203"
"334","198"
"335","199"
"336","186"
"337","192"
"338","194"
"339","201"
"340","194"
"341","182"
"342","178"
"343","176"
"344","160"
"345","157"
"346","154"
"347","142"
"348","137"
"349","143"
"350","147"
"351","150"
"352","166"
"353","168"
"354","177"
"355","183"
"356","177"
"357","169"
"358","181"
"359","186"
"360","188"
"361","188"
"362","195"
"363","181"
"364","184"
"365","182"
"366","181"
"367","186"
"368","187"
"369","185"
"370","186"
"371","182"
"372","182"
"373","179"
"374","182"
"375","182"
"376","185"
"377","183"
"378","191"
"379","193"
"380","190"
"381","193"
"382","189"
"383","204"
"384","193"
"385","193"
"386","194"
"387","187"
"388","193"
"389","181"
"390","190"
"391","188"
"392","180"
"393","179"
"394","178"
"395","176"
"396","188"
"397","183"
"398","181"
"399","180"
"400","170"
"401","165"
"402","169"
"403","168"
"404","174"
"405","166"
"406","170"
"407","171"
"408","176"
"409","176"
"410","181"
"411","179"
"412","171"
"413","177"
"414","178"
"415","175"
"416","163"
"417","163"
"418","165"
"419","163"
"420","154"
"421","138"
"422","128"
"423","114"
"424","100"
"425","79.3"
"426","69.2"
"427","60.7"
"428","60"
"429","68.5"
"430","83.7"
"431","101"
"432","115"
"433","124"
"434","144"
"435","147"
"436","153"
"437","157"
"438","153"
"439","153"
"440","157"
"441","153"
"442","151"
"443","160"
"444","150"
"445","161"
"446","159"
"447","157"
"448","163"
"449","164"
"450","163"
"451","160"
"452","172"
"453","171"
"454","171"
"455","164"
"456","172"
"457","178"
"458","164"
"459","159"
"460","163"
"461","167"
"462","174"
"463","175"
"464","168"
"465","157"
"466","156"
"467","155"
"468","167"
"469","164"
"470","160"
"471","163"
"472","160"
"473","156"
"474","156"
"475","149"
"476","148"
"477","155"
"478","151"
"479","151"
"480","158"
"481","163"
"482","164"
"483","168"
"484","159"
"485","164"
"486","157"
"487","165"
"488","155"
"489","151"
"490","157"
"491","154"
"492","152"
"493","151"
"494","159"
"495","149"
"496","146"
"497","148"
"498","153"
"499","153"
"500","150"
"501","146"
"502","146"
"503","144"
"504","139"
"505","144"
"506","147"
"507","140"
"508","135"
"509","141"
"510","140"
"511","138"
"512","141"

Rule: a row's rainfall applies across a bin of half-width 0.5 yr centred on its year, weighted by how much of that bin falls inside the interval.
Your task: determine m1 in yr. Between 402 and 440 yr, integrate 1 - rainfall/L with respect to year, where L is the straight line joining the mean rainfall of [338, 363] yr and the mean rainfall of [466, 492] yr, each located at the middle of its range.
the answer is 5.22 yr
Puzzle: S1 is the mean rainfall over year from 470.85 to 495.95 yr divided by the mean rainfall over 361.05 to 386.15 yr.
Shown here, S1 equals 0.8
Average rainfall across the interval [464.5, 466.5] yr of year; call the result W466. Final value 156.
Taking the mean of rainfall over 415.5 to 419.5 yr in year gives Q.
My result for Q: 164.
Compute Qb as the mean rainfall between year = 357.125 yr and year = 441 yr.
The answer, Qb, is 165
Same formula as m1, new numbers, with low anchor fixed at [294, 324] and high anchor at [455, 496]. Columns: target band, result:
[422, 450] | 7.2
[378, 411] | 1.1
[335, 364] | 4.2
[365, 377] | 0.8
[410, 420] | 0.6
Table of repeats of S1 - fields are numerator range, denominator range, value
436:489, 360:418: 0.89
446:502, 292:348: 0.77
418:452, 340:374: 0.77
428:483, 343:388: 0.86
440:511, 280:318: 0.74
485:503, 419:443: 1.25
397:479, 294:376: 0.78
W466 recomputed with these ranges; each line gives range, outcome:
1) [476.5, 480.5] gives 154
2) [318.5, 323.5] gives 223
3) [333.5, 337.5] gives 194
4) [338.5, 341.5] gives 192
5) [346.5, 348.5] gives 140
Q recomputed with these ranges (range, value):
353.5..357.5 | 176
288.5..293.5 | 205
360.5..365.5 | 186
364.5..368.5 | 184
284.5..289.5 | 203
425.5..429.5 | 64.6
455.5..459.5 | 168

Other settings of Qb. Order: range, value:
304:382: 193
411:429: 132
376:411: 182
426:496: 151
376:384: 192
